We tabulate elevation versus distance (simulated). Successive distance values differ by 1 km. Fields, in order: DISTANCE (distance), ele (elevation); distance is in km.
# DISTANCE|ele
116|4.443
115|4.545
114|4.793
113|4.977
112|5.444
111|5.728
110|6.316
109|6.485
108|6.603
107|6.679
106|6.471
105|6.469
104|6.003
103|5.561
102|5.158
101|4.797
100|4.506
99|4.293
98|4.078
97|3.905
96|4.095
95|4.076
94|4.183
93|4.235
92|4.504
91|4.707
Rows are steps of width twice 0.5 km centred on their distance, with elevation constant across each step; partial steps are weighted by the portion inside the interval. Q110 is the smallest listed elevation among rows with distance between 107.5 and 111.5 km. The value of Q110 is 5.728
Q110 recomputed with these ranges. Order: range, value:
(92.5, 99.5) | 3.905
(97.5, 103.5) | 4.078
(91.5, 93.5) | 4.235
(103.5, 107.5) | 6.003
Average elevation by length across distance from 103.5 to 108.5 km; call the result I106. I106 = 6.45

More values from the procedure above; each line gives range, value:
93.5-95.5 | 4.13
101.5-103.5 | 5.36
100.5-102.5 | 4.98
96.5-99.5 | 4.09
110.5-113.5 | 5.38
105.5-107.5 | 6.58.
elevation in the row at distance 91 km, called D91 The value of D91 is 4.707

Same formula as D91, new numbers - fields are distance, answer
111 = 5.728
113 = 4.977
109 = 6.485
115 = 4.545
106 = 6.471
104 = 6.003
